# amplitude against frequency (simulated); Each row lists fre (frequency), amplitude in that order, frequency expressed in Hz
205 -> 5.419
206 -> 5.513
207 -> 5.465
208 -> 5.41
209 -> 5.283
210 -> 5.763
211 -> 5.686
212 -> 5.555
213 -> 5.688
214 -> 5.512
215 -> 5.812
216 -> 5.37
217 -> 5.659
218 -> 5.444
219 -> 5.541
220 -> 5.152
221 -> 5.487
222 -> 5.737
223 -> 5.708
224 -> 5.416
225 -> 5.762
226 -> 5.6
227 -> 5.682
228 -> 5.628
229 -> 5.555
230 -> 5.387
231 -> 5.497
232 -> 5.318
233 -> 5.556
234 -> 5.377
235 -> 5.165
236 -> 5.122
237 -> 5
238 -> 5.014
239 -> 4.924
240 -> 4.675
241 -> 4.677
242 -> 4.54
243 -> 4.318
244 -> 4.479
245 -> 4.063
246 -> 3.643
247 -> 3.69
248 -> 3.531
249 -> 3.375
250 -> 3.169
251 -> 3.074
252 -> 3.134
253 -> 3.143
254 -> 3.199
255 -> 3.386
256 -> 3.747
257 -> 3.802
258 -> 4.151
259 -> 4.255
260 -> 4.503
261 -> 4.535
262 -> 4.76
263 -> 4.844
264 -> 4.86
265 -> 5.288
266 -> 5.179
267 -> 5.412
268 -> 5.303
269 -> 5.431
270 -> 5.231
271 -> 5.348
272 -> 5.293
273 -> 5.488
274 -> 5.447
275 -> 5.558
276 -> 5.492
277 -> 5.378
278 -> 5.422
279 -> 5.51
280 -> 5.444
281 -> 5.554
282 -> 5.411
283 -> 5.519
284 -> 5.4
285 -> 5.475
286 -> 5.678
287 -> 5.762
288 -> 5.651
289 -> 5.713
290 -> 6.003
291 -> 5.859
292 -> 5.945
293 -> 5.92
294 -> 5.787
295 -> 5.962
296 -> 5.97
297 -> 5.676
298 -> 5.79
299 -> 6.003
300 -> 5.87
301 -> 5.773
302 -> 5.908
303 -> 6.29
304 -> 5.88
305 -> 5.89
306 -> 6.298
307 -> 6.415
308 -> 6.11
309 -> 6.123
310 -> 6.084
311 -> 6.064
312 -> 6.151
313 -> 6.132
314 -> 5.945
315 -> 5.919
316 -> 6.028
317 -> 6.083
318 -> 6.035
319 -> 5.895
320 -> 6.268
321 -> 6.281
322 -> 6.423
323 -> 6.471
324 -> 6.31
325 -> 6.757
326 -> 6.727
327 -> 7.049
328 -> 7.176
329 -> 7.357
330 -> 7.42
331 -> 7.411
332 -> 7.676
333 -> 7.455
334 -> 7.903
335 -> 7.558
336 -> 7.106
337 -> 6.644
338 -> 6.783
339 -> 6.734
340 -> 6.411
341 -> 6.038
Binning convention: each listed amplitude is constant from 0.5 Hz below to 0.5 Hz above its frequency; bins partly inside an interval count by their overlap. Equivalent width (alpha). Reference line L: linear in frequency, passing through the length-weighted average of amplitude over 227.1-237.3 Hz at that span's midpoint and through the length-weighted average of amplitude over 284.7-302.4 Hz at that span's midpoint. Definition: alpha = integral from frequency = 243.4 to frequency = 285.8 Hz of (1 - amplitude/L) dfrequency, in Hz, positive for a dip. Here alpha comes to 7.4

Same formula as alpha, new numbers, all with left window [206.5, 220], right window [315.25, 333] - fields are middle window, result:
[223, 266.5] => 9.5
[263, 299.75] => 4.1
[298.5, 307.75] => 0.6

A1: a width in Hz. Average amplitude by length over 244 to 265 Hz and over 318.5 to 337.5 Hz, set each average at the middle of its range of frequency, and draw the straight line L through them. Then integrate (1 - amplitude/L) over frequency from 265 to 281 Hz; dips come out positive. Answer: -2.6 Hz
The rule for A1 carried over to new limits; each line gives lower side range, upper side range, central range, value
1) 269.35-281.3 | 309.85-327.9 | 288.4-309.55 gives -0.2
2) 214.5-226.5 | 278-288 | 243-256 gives 4.7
